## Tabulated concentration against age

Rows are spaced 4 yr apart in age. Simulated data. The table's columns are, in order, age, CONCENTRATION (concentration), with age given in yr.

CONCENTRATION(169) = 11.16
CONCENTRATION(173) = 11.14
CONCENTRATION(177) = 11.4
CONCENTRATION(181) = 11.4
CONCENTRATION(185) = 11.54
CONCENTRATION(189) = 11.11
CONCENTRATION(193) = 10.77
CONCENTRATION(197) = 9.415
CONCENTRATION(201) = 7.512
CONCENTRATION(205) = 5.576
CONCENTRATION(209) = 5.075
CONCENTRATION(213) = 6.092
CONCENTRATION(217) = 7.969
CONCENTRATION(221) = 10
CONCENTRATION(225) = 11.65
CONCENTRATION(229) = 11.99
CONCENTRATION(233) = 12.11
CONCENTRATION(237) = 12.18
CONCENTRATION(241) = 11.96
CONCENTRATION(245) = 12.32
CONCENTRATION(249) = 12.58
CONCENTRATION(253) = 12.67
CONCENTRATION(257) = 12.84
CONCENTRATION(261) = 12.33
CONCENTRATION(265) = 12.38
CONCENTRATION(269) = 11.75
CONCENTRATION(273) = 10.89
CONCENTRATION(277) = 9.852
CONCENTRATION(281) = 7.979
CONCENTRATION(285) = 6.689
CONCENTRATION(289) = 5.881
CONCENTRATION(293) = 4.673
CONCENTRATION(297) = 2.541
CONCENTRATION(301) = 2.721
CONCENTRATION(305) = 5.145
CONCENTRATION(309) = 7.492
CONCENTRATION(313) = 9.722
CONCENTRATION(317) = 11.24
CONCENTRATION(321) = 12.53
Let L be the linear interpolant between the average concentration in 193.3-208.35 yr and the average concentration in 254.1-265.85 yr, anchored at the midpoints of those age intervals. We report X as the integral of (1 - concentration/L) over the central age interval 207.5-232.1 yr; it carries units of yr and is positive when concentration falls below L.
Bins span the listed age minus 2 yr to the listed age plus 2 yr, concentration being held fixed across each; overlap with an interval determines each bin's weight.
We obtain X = 0.9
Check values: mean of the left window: 7.65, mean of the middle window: 9.02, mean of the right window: 12.5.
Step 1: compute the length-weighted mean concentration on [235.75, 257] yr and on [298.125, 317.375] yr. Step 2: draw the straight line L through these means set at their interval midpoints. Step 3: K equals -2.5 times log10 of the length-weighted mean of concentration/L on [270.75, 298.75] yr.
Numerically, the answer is 0.280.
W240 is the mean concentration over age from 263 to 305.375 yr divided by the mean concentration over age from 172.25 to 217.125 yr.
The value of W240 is 0.82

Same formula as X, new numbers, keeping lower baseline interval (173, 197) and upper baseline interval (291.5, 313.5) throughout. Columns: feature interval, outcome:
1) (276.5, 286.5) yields -2.9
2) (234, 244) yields -4.5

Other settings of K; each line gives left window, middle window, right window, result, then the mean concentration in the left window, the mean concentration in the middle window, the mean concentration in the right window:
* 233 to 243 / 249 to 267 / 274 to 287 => -0.21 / 12.1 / 12.6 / 8.38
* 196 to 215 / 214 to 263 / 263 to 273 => -0.24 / 6.59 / 11.6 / 11.8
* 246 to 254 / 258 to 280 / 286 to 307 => -0.23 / 12.6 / 11.3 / 4.31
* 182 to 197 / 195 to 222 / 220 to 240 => 0.48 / 10.9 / 7.28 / 11.7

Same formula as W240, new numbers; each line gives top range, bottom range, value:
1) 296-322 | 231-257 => 0.59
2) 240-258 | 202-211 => 2.24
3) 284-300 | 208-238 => 0.48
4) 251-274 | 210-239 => 1.21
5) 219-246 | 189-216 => 1.52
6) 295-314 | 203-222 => 0.78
